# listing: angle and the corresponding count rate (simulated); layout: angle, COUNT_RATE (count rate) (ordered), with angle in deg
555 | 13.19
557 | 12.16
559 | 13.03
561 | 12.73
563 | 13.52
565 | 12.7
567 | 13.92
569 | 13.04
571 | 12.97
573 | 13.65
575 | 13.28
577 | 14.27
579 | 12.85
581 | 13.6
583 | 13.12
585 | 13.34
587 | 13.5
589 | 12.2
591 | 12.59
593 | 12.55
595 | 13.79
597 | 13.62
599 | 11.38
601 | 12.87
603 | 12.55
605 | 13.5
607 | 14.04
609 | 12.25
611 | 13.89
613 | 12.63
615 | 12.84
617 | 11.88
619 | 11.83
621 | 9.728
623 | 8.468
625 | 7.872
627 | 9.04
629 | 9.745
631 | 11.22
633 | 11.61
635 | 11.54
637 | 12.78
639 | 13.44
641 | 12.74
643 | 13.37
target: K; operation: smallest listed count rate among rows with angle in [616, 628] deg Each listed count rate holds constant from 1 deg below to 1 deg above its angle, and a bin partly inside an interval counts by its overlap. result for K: 7.872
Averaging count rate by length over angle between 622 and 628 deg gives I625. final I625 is 8.46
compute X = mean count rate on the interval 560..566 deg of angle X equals 13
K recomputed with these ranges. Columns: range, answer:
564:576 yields 12.7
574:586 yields 12.85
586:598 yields 12.2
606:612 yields 12.25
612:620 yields 11.83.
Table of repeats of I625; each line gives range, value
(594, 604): 12.8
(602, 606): 13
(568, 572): 13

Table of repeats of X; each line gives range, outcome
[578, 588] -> 13.3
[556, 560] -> 12.6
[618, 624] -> 10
